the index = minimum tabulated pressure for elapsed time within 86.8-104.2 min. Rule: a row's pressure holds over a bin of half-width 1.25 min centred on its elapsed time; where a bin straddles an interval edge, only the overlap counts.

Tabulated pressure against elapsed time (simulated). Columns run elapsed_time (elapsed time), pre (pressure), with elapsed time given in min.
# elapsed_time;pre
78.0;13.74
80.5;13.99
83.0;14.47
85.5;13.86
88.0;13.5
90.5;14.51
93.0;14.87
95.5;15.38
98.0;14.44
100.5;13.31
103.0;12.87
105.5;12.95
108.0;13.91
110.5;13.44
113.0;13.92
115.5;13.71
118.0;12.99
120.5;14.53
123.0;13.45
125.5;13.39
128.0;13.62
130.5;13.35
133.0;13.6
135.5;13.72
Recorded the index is 12.87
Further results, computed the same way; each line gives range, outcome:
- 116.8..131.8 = 12.99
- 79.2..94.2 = 13.5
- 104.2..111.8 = 12.95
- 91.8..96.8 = 14.87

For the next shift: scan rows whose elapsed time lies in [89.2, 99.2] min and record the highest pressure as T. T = 15.38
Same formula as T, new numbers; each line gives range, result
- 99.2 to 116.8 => 13.92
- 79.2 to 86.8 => 14.47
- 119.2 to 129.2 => 14.53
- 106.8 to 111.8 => 13.91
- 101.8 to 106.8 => 12.95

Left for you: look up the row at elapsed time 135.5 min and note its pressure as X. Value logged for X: 13.72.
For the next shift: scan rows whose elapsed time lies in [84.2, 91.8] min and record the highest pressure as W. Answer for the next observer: 14.51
